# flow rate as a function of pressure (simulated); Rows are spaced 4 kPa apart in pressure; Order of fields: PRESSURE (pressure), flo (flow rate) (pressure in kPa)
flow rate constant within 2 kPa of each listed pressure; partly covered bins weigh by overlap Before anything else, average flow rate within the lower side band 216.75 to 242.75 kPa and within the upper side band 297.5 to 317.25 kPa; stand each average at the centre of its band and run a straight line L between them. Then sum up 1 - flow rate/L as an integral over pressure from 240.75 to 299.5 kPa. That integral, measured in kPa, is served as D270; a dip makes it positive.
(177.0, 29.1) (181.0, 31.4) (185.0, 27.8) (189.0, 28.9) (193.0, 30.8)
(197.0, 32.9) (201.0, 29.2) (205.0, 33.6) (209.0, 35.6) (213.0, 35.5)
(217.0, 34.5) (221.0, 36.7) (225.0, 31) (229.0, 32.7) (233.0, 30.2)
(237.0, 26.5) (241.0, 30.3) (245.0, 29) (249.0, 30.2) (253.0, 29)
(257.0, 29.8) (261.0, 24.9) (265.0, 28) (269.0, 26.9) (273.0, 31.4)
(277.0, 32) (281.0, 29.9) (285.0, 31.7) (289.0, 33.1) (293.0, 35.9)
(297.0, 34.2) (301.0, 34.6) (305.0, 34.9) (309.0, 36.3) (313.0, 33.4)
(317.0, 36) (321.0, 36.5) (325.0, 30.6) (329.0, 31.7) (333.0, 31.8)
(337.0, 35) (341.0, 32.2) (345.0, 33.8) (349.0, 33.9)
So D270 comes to 5.02 kPa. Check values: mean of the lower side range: 31.5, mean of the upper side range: 34.9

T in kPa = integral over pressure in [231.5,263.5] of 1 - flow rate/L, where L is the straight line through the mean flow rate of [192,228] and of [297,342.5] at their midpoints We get 4.6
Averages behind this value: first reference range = 33.4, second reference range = 33.9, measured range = 28.7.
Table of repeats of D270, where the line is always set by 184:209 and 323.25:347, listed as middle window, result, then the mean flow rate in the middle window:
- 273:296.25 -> -0.4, 32.5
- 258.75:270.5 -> 1.9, 26.7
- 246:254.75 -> 0.6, 29.5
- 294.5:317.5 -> -1.9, 34.9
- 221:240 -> 0.4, 30.8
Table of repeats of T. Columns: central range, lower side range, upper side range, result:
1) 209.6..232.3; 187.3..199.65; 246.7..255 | -2.8 kPa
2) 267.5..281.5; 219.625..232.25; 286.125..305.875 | 1.6 kPa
